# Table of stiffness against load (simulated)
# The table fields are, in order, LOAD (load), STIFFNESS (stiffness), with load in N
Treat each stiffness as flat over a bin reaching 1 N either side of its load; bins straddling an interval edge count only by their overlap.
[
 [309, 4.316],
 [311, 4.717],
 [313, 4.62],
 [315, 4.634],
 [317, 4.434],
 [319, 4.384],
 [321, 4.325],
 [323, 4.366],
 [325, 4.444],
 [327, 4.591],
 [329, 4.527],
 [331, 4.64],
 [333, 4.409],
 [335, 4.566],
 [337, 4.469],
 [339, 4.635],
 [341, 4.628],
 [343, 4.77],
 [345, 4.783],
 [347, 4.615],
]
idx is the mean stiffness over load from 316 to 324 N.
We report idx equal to 4.38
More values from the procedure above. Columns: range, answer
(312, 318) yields 4.56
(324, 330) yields 4.52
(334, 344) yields 4.61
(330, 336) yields 4.54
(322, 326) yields 4.4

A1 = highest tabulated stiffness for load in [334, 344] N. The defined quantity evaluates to 4.77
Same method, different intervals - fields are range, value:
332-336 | 4.566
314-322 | 4.634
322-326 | 4.444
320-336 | 4.64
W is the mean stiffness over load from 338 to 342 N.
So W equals 4.63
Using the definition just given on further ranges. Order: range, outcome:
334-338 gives 4.52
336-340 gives 4.55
